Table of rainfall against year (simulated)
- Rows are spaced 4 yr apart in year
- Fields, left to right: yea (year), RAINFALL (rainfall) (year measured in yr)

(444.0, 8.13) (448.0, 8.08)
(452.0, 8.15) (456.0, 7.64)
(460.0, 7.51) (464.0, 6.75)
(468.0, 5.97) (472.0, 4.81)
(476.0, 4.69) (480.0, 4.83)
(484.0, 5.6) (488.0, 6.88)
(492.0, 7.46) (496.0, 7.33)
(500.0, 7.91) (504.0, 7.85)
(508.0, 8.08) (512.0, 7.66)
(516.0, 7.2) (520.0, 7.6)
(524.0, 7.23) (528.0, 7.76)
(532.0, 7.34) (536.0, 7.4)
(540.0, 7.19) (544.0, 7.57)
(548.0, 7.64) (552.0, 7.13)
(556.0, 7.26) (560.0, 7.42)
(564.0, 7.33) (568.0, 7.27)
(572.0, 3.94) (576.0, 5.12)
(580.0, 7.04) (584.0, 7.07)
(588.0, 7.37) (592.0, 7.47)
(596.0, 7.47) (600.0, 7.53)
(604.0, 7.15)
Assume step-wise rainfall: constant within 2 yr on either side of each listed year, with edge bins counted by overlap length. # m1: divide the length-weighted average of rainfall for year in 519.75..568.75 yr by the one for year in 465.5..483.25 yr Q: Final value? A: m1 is 1.43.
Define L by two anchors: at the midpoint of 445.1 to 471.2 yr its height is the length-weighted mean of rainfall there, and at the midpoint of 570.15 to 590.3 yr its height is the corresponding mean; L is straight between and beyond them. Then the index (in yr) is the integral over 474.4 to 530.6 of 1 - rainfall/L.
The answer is -1.6 yr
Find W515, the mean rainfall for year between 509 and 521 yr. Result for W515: 7.53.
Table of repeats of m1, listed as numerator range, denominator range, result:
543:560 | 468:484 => 1.47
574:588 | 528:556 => 0.89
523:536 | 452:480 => 1.19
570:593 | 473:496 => 1.05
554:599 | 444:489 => 1.05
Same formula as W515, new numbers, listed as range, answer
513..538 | 7.43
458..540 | 6.9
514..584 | 7.03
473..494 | 5.84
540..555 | 7.4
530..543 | 7.33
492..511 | 7.75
